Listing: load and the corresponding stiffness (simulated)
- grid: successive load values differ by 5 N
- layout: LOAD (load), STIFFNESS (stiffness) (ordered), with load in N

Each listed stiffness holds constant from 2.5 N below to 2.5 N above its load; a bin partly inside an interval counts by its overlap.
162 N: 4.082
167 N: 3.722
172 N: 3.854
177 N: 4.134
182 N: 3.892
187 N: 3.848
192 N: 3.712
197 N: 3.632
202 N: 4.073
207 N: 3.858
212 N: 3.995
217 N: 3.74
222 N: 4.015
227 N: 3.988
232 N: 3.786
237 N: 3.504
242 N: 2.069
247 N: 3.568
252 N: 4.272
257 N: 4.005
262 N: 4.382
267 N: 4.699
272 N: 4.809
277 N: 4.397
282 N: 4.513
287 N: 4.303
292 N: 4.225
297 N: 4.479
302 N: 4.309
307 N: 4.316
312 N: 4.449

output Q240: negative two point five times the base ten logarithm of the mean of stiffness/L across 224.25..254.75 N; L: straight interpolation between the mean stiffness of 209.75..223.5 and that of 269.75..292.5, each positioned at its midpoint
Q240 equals 0.16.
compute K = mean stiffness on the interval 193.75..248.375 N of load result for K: 3.66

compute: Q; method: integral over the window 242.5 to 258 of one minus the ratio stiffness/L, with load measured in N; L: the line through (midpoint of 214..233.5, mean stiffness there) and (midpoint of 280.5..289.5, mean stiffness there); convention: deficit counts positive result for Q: 1.6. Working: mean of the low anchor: 3.89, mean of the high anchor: 4.4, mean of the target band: 3.7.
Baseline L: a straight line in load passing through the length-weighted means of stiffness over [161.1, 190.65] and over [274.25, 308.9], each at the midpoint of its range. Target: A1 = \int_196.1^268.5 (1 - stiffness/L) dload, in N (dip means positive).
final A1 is 5.2 N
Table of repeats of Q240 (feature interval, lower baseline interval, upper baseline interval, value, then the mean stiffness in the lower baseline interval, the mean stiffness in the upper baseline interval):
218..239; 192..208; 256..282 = 0.08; 3.83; 4.49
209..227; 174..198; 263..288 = 0.05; 3.86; 4.55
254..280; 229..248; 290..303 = -0.18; 3.23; 4.35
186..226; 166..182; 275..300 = 0.05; 3.92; 4.38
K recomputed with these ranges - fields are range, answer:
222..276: 3.93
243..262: 3.86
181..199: 3.76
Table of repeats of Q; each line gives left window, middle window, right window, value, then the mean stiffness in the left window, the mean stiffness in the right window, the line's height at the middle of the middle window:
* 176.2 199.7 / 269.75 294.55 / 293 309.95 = -1.05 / 3.82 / 4.36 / 4.27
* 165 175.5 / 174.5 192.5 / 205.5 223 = -0.34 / 3.82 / 3.89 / 3.85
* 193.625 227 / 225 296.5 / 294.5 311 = 1.92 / 3.89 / 4.38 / 4.15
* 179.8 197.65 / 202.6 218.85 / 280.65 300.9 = 0.06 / 3.78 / 4.37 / 3.91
